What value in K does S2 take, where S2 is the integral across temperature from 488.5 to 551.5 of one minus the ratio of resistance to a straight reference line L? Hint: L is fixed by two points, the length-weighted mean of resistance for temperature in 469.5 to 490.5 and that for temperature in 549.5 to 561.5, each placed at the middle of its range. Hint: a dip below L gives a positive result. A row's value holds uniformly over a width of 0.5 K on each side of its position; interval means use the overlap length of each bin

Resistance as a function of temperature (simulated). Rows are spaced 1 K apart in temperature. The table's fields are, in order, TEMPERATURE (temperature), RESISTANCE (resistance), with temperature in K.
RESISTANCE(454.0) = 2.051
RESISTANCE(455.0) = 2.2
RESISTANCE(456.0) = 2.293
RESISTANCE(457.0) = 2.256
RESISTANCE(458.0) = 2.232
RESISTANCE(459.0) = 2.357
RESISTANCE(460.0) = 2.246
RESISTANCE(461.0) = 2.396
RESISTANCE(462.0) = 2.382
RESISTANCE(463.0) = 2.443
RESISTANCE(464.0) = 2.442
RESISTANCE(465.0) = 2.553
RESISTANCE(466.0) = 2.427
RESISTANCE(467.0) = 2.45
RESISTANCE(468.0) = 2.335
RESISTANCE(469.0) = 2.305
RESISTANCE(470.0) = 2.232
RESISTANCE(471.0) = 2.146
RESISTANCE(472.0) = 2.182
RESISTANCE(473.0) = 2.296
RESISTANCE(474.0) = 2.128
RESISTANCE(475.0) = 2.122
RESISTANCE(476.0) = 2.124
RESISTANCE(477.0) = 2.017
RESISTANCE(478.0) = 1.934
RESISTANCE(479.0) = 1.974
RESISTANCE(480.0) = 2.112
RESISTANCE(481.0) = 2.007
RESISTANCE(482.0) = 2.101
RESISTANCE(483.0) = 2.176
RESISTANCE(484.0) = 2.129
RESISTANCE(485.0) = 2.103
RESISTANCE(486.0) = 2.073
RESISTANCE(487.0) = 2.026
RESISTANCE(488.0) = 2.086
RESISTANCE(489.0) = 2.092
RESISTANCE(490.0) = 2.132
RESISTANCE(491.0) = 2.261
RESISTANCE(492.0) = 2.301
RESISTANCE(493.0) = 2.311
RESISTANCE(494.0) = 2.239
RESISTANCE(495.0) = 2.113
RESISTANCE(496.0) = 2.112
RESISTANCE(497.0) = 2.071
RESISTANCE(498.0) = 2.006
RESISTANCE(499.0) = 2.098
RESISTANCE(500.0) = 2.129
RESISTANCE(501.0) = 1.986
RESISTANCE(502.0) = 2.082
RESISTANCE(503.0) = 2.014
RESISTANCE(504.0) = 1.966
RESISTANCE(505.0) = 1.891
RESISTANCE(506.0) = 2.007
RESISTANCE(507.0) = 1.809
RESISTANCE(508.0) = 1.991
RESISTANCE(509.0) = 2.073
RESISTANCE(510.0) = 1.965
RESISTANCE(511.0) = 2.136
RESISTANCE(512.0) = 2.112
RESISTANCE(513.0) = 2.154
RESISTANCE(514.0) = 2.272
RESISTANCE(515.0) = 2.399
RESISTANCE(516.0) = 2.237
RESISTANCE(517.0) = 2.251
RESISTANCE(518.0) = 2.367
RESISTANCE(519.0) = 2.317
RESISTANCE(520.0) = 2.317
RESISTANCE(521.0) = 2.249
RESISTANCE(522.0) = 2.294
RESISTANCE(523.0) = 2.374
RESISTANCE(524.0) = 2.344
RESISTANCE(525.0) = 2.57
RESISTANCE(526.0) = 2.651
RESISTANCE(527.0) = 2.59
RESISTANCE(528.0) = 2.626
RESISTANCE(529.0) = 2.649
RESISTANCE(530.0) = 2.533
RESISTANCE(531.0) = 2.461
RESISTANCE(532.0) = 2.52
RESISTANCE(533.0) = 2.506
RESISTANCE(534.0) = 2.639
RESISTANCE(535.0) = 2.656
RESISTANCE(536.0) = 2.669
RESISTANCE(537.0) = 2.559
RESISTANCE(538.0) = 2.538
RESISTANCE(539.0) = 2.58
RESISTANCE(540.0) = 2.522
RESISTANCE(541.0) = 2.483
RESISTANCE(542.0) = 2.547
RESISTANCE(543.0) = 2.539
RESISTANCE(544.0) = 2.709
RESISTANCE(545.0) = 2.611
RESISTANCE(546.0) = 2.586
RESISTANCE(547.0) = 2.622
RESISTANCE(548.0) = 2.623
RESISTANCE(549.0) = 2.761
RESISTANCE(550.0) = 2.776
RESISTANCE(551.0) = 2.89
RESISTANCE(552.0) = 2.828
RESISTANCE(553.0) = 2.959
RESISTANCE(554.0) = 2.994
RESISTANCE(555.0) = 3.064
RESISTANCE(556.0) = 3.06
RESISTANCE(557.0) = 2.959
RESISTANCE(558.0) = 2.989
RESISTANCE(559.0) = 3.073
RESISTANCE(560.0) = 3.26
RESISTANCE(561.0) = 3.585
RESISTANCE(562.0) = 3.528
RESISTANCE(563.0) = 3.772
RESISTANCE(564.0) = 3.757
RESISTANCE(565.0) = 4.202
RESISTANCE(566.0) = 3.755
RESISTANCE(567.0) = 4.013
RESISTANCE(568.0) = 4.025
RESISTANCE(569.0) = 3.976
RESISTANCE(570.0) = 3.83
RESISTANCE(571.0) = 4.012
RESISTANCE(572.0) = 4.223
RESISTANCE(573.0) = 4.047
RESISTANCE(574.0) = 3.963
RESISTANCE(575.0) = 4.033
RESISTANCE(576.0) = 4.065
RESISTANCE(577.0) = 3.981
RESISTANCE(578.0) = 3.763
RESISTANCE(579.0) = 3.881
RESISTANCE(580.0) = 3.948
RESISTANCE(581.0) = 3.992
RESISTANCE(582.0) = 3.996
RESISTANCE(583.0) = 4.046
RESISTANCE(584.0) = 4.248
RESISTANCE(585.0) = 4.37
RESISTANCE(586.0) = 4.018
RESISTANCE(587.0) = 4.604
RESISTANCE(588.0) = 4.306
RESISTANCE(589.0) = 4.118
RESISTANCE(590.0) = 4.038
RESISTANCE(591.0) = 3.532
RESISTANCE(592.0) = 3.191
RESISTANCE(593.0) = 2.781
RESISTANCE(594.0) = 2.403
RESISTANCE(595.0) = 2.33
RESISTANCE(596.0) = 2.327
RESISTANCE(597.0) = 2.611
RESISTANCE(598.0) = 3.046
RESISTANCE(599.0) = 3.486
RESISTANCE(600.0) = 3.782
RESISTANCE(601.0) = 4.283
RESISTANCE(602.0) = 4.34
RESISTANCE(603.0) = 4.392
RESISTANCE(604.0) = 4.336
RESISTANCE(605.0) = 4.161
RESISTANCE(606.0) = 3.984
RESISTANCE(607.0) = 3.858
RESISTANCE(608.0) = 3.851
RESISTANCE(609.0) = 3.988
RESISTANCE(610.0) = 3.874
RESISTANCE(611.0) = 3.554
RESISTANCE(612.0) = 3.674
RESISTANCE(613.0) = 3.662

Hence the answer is 6.1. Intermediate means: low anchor 2.1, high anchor 3.04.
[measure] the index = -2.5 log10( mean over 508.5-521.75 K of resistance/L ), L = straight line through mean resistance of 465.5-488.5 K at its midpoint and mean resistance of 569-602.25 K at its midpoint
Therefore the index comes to 0.22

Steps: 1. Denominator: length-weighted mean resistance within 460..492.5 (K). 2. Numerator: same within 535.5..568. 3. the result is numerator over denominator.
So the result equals 1.4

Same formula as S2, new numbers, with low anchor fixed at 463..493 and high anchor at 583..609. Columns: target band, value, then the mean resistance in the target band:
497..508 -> 2.2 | 2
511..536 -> 3.2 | 2.42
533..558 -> 2.8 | 2.72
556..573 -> -1.9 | 3.68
